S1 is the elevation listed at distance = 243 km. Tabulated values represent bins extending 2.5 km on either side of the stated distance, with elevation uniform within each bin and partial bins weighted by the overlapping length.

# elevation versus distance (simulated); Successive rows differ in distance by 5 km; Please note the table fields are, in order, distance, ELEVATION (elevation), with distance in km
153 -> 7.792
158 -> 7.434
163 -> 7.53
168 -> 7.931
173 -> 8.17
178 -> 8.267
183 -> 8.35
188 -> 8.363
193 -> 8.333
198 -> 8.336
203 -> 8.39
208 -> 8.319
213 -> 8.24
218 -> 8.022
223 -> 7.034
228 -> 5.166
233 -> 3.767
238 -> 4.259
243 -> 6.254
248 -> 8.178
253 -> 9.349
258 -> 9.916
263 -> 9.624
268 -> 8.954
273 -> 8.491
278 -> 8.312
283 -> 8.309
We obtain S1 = 6.254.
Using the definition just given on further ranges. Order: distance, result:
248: 8.178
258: 9.916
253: 9.349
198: 8.336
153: 7.792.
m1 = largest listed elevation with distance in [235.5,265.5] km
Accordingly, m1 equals 9.916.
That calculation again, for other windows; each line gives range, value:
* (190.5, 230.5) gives 8.39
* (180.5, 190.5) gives 8.363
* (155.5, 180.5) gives 8.267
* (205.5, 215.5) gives 8.319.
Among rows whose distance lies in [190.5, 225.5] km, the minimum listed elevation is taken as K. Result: 7.034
